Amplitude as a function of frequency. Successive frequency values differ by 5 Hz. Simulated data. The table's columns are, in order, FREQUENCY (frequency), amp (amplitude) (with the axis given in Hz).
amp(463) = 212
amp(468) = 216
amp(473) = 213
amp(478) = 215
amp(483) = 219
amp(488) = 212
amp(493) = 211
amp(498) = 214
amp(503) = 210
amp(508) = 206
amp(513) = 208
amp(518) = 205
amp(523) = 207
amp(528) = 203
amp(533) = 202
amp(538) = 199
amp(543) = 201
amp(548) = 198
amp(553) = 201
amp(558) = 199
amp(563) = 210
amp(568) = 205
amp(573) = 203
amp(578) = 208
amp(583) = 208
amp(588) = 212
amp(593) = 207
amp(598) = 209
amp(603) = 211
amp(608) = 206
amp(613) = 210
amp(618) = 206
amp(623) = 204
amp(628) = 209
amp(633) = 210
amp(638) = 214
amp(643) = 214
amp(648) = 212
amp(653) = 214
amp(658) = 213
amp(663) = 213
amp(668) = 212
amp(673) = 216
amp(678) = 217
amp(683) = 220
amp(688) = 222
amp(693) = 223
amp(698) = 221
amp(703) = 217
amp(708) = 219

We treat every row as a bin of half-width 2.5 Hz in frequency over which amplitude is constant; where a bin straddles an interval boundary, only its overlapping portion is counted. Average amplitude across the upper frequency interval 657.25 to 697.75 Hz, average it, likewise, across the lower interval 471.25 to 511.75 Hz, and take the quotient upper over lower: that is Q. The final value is 1.0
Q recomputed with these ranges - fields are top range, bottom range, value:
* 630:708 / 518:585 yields 1.06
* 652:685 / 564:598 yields 1.04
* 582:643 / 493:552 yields 1.02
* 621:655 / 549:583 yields 1.03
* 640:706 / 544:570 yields 1.07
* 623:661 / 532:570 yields 1.05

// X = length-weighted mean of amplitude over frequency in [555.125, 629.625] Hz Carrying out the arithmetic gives 207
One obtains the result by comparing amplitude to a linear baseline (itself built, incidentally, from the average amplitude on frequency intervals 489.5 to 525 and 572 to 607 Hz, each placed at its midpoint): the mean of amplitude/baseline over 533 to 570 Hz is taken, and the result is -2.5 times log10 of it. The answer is 0.04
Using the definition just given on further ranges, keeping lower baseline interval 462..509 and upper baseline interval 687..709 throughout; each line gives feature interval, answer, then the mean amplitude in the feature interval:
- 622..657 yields 0.04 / 211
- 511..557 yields 0.06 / 202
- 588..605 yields 0.04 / 209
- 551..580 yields 0.06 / 204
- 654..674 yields 0.03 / 213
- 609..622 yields 0.05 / 207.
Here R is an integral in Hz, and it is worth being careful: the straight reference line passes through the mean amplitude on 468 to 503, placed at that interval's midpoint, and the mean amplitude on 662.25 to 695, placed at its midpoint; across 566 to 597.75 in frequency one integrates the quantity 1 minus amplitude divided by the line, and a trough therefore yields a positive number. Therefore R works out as 1.2 Hz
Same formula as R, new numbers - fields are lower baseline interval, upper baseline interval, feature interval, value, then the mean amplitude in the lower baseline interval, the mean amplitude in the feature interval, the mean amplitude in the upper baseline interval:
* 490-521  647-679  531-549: 0.9 Hz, 209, 200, 214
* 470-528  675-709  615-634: 0.8 Hz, 211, 207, 220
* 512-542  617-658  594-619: 0.0 Hz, 204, 208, 211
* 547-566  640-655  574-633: 0.0 Hz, 202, 208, 213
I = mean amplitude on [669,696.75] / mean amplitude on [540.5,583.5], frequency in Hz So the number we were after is 1.1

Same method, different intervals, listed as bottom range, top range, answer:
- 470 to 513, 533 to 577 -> 0.95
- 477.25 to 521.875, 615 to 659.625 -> 1.00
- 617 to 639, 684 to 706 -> 1.06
